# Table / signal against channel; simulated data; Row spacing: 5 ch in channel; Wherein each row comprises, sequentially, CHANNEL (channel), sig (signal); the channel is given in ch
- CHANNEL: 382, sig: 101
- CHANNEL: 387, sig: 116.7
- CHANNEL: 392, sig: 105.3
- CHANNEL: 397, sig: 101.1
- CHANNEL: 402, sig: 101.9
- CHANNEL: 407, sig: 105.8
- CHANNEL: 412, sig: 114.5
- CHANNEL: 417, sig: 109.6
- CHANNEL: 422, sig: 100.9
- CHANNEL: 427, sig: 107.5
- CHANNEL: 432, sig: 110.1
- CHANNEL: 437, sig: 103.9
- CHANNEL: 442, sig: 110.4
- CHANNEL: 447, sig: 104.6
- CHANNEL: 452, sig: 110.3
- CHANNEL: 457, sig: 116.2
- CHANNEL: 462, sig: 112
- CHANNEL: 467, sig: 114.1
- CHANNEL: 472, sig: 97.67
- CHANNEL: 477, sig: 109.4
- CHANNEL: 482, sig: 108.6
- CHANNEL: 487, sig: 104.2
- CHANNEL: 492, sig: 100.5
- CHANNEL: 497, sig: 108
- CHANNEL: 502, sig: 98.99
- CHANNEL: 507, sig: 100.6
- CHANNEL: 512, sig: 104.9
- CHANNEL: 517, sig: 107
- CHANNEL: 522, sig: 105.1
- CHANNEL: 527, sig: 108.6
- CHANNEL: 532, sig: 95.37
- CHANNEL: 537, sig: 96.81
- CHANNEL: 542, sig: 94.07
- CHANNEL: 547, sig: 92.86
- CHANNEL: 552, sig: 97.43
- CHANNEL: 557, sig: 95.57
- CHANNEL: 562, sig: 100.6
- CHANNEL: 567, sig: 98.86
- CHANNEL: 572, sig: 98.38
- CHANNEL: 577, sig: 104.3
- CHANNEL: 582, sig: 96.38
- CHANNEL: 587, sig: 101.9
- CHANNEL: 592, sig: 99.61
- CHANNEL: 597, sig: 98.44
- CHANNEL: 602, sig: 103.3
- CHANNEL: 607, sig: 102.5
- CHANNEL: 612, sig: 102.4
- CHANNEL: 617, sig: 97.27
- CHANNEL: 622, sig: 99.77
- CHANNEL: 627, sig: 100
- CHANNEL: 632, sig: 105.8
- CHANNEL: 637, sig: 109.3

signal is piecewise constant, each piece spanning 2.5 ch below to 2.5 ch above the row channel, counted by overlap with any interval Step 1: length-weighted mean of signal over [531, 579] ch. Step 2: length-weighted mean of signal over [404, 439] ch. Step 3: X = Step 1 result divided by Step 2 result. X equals 0.9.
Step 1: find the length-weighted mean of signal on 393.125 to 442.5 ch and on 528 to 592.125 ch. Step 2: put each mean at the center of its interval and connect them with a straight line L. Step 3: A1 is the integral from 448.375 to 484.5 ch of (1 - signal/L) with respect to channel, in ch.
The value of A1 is -2.1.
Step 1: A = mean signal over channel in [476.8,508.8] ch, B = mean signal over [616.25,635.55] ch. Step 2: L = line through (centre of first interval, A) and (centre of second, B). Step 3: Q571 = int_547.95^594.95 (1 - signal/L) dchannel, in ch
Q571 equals 1.6 ch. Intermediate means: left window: 104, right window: 101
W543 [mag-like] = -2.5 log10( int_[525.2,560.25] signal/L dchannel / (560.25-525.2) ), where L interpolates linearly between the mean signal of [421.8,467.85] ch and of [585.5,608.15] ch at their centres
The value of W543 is 0.07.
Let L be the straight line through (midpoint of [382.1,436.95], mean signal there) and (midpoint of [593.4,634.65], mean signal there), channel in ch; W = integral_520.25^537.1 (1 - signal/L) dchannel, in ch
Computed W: 0.3 ch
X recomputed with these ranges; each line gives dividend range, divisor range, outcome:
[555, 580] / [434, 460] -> 0.91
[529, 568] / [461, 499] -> 0.91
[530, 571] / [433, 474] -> 0.89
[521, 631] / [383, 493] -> 0.93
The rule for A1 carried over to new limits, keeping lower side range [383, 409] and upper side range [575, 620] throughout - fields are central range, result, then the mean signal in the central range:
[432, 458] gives -1.0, 109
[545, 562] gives 0.9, 96.1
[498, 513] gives 0.2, 102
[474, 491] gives -0.5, 107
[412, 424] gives -0.2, 107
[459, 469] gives -0.9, 113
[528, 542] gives 0.7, 97.1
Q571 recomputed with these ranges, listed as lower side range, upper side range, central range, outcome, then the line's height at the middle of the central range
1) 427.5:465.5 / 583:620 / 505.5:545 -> 1.4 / 105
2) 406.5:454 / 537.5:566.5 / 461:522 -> -2.0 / 102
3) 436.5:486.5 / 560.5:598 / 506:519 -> 0.1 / 105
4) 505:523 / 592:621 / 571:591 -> 0.3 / 102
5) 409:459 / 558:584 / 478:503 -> 0.1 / 105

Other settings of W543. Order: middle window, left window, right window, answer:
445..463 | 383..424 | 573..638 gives -0.05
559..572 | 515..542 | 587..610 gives 0.02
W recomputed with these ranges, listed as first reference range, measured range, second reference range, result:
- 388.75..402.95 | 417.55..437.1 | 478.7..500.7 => -0.4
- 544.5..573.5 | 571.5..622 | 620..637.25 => 0.0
